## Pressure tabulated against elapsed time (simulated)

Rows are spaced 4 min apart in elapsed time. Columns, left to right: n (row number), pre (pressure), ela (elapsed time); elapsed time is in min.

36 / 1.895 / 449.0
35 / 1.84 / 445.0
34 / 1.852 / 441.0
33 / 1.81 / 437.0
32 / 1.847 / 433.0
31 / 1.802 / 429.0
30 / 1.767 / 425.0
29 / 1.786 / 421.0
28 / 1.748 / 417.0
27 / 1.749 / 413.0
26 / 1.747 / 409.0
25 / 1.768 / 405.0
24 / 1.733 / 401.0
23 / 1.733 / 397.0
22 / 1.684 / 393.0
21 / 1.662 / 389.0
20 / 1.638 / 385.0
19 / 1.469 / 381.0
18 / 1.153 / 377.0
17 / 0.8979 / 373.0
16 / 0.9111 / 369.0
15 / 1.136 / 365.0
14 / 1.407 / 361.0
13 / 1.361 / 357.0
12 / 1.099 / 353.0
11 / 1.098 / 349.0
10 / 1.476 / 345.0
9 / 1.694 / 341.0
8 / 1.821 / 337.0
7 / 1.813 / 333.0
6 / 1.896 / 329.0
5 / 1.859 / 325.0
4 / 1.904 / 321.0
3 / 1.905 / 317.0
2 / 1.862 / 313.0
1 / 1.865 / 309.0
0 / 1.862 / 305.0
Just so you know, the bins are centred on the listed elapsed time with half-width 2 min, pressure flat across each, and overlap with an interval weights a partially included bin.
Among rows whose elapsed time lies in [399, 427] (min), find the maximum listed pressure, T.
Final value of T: 1.786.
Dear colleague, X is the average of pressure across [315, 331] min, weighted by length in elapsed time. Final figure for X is 1.89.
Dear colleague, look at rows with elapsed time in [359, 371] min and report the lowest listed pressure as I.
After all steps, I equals 0.9111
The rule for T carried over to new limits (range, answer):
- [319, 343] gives 1.904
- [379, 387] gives 1.638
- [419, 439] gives 1.847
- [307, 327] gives 1.905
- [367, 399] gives 1.733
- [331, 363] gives 1.821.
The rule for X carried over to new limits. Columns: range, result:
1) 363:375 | 0.982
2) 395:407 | 1.74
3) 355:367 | 1.3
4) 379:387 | 1.55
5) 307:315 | 1.86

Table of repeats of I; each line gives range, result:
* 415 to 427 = 1.748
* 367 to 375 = 0.8979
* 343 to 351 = 1.098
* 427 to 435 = 1.802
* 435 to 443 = 1.81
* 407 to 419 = 1.747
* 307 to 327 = 1.859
